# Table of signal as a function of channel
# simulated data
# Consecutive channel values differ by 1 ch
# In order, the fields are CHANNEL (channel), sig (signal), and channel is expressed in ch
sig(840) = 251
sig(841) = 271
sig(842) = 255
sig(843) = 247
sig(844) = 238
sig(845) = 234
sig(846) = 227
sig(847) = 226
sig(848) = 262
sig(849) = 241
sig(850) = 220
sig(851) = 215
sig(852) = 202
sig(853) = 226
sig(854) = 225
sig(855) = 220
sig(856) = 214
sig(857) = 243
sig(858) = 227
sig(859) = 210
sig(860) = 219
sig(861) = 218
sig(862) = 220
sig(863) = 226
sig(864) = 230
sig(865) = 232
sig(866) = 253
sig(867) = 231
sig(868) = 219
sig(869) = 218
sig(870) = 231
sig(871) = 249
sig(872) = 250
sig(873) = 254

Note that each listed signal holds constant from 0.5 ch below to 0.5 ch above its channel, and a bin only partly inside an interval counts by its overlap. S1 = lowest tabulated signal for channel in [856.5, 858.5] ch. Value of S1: 227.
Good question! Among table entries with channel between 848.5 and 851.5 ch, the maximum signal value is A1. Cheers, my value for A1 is 241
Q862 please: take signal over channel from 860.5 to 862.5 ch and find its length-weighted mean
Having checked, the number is 219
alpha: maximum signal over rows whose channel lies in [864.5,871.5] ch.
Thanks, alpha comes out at 253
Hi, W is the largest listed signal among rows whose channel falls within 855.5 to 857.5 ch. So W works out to 243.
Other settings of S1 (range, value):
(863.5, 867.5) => 230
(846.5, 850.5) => 220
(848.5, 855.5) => 202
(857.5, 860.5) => 210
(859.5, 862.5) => 218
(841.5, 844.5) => 238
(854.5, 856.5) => 214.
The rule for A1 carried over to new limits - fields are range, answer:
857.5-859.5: 227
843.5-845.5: 238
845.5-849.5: 262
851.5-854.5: 226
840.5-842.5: 271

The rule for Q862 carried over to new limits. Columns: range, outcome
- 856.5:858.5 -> 235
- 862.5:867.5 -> 234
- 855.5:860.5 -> 223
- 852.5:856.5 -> 221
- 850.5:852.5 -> 208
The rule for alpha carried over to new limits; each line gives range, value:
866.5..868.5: 231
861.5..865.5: 232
